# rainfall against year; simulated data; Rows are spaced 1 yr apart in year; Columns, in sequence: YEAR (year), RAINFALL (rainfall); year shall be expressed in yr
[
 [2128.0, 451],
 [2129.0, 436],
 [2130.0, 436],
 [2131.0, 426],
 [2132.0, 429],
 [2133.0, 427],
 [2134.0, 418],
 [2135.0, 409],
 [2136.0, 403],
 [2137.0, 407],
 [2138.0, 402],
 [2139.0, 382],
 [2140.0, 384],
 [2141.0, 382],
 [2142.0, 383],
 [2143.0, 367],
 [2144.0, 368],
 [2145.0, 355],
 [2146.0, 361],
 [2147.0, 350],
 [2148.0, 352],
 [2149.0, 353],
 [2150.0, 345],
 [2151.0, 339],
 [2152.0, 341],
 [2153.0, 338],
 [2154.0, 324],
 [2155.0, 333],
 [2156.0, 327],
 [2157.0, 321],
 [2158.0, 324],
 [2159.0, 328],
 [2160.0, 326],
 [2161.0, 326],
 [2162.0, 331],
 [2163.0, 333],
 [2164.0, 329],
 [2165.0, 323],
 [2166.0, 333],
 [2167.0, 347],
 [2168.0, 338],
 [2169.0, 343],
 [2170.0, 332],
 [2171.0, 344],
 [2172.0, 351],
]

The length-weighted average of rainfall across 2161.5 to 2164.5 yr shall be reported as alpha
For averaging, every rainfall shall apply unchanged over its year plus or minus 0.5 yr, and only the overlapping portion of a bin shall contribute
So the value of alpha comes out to 331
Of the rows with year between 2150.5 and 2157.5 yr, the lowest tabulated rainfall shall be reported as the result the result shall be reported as 321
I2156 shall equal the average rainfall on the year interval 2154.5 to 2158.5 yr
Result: 326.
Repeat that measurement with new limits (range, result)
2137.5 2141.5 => 388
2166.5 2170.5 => 340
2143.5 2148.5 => 357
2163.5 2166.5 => 328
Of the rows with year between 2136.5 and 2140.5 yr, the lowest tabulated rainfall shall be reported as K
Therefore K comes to 382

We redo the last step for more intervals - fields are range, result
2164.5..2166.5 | 323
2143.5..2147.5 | 350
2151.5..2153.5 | 338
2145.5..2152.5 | 339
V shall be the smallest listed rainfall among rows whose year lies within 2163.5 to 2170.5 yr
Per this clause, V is 323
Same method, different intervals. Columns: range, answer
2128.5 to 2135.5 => 409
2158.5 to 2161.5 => 326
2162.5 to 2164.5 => 329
